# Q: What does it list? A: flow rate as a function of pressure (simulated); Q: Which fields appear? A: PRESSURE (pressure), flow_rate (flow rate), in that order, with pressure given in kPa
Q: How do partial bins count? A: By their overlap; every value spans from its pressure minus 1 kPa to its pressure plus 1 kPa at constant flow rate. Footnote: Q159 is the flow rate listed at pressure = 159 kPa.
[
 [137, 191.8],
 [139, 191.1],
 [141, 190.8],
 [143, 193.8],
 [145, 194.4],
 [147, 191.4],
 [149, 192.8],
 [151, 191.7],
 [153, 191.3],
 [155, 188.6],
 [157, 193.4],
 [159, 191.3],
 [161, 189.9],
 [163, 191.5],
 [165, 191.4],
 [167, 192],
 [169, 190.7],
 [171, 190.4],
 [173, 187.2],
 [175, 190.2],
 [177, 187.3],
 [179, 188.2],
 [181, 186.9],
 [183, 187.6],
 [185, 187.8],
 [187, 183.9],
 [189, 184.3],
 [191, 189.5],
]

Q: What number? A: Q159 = 191.3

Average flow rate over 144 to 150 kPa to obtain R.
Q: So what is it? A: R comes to 193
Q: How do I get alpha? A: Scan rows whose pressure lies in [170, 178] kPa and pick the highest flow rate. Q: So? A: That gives 190.4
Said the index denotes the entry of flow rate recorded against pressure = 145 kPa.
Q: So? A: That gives 194.4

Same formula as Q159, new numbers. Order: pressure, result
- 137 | 191.8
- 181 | 186.9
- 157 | 193.4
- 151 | 191.7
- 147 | 191.4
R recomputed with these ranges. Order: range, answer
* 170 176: 189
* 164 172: 191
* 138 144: 192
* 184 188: 186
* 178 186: 188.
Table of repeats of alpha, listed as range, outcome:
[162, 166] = 191.5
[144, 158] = 194.4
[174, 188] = 190.2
